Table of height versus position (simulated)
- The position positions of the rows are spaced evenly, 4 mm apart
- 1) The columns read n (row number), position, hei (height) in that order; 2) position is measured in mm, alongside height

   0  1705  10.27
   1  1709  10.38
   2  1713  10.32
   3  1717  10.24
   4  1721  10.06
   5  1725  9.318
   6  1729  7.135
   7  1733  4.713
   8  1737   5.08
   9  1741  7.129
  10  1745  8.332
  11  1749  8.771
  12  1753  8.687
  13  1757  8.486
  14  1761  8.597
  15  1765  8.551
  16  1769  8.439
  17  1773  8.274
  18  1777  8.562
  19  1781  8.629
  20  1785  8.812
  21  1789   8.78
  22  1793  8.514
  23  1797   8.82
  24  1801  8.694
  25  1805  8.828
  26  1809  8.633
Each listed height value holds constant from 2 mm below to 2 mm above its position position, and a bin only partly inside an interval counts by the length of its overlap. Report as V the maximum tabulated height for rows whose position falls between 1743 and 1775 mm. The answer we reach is 8.771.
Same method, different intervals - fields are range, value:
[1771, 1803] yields 8.82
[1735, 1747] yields 8.332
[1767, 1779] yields 8.562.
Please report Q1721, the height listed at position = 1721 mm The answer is 10.06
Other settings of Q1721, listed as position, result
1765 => 8.551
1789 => 8.78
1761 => 8.597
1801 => 8.694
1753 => 8.687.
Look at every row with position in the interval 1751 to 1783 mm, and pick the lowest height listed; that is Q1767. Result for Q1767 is 8.274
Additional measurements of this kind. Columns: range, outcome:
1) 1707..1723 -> 10.06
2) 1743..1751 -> 8.332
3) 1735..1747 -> 5.08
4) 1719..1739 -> 4.713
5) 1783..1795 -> 8.514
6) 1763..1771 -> 8.439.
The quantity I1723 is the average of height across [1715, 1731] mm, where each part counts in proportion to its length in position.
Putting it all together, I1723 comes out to 9.19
